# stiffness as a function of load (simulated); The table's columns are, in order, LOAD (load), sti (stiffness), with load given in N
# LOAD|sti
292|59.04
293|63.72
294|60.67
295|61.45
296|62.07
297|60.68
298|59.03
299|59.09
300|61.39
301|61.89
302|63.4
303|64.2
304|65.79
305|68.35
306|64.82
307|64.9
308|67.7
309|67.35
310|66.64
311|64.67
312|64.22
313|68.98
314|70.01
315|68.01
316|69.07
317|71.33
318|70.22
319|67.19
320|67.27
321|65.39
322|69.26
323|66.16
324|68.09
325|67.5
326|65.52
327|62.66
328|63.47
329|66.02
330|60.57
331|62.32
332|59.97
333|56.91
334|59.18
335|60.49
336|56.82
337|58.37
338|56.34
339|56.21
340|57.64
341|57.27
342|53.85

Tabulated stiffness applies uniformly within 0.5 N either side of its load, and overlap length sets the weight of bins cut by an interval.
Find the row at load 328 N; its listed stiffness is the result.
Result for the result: 63.47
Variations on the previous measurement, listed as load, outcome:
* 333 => 56.91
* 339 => 56.21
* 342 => 53.85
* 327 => 62.66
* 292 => 59.04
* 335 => 60.49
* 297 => 60.68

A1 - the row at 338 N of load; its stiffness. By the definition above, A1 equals 56.34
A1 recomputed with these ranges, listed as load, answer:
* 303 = 64.2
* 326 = 65.52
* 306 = 64.82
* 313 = 68.98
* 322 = 69.26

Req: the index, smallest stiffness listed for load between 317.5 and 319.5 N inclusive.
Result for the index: 67.19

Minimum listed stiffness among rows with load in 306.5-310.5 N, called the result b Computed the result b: 64.9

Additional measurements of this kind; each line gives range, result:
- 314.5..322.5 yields 65.39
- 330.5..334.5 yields 56.91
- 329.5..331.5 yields 60.57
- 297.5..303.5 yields 59.03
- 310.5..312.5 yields 64.22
